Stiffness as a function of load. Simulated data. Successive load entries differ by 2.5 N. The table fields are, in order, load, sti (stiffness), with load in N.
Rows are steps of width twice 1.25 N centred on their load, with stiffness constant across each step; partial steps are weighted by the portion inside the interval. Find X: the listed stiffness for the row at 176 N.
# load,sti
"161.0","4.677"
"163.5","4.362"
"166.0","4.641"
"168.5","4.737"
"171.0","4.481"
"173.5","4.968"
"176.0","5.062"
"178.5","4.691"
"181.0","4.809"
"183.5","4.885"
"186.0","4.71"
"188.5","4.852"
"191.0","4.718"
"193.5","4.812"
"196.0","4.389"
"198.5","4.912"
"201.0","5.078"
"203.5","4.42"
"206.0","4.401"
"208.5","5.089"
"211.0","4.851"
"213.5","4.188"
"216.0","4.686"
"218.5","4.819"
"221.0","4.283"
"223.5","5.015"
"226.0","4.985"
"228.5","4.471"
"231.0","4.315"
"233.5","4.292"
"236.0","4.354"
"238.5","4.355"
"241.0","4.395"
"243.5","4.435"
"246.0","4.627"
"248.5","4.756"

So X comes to 5.062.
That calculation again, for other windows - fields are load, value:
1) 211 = 4.851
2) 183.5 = 4.885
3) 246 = 4.627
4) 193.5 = 4.812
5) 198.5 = 4.912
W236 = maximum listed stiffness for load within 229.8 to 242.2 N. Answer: 4.395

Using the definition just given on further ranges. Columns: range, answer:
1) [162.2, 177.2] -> 5.062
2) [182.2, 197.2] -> 4.885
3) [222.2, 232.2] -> 5.015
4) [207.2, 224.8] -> 5.089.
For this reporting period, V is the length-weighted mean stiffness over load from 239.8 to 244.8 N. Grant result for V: 4.42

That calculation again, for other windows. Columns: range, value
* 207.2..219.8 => 4.72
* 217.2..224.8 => 4.71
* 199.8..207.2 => 4.63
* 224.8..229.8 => 4.72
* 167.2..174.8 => 4.73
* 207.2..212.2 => 4.97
